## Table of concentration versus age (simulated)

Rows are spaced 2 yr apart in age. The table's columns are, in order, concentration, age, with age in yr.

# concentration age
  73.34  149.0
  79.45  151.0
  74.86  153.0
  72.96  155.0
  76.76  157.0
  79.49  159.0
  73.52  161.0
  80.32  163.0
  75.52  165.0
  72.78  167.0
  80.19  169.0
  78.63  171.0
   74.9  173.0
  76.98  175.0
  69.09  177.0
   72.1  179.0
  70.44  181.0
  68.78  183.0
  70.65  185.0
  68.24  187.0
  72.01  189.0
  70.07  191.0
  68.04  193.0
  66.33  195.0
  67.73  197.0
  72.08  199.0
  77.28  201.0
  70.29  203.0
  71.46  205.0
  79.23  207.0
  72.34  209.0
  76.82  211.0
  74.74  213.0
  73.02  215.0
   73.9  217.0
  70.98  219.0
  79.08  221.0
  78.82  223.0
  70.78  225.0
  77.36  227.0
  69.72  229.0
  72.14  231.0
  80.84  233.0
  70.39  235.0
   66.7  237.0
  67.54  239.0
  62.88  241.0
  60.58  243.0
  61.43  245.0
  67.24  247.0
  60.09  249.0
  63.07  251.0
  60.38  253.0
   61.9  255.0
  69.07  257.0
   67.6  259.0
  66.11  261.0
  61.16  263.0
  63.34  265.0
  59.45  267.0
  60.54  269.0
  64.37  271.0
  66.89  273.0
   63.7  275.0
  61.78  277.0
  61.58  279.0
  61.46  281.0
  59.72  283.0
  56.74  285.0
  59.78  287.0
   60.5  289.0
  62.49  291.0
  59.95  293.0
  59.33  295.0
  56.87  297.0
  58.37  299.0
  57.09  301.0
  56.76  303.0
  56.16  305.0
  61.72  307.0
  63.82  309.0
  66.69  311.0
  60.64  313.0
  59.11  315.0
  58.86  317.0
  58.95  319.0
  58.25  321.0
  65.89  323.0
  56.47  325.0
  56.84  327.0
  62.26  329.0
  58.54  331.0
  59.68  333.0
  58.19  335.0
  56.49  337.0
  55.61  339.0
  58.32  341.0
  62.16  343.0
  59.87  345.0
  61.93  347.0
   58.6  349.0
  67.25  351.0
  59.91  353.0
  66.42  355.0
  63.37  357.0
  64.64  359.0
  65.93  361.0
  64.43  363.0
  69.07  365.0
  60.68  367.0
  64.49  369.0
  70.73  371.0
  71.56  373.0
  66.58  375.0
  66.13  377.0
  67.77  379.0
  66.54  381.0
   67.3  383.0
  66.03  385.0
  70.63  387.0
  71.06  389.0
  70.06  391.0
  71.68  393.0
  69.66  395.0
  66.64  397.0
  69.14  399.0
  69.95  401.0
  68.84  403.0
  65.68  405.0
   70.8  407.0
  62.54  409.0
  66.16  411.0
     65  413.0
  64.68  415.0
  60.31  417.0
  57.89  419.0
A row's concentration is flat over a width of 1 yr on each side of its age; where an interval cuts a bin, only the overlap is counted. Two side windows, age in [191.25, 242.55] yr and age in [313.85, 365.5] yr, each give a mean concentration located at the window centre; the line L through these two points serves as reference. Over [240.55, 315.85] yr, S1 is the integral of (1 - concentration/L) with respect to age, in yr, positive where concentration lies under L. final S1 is 5.7 yr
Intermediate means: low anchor 72.3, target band 61.6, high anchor 61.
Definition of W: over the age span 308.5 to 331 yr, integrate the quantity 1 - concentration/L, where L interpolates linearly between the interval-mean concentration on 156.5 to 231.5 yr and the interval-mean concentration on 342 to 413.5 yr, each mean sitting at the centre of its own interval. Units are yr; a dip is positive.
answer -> 2.6 yr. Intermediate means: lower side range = 73.5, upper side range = 66.4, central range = 60.5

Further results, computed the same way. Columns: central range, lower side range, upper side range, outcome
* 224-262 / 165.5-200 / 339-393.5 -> 1.39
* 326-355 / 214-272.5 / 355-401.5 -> 3.27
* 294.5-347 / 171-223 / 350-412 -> 7.25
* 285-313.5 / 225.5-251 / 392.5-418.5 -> 3.21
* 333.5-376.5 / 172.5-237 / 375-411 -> 3.67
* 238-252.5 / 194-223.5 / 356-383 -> 1.76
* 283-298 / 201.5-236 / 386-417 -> 2.59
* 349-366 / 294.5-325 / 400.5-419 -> -0.61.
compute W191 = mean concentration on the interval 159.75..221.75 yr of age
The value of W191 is 73.1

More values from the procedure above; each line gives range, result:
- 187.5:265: 69.7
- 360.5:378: 66.6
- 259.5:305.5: 60.7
